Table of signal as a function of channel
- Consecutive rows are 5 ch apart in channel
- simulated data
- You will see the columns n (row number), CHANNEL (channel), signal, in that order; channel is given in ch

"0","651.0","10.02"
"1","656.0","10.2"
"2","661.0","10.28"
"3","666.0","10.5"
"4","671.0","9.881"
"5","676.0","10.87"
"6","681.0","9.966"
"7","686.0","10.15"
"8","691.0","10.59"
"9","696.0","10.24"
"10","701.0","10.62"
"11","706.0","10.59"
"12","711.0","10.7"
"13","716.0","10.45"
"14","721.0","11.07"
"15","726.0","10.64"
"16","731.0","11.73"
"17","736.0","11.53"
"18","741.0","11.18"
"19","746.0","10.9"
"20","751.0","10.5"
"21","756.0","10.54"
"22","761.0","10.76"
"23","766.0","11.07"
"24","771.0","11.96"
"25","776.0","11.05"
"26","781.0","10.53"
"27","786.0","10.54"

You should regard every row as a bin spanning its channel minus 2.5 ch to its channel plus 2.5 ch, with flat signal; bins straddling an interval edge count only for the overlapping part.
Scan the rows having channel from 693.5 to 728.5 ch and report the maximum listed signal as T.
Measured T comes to 11.07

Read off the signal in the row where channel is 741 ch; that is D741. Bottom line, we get 11.18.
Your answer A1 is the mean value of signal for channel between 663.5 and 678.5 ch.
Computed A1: 10.4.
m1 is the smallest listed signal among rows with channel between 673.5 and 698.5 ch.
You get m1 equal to 9.966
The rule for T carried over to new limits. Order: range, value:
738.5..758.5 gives 11.18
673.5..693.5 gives 10.87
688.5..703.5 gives 10.62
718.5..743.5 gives 11.73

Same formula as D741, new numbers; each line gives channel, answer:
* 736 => 11.53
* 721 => 11.07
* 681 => 9.966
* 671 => 9.881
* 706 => 10.59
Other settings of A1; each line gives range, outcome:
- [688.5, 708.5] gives 10.5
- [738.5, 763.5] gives 10.8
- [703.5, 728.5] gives 10.7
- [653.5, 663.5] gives 10.2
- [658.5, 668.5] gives 10.4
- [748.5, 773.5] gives 11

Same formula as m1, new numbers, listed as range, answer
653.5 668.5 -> 10.2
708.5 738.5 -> 10.45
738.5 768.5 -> 10.5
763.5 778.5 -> 11.05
